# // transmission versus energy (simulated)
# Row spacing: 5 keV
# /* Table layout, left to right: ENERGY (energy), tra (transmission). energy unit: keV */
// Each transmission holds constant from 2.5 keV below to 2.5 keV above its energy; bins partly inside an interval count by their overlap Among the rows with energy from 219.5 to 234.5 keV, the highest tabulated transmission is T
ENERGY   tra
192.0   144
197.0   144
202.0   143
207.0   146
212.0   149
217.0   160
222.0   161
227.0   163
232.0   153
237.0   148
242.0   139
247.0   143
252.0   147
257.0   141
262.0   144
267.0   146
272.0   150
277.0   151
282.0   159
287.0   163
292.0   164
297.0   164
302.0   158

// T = 163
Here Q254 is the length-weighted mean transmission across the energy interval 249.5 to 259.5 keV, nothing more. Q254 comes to 144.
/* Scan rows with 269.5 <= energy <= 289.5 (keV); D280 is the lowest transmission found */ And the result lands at 150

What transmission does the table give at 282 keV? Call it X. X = 159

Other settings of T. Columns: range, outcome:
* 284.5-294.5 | 164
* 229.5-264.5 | 153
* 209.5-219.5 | 160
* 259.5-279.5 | 151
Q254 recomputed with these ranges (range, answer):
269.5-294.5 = 157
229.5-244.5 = 147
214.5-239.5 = 157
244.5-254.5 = 145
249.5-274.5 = 146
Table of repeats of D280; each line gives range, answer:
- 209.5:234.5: 149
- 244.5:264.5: 141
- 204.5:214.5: 146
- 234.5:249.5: 139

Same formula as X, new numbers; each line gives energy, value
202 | 143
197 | 144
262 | 144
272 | 150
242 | 139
